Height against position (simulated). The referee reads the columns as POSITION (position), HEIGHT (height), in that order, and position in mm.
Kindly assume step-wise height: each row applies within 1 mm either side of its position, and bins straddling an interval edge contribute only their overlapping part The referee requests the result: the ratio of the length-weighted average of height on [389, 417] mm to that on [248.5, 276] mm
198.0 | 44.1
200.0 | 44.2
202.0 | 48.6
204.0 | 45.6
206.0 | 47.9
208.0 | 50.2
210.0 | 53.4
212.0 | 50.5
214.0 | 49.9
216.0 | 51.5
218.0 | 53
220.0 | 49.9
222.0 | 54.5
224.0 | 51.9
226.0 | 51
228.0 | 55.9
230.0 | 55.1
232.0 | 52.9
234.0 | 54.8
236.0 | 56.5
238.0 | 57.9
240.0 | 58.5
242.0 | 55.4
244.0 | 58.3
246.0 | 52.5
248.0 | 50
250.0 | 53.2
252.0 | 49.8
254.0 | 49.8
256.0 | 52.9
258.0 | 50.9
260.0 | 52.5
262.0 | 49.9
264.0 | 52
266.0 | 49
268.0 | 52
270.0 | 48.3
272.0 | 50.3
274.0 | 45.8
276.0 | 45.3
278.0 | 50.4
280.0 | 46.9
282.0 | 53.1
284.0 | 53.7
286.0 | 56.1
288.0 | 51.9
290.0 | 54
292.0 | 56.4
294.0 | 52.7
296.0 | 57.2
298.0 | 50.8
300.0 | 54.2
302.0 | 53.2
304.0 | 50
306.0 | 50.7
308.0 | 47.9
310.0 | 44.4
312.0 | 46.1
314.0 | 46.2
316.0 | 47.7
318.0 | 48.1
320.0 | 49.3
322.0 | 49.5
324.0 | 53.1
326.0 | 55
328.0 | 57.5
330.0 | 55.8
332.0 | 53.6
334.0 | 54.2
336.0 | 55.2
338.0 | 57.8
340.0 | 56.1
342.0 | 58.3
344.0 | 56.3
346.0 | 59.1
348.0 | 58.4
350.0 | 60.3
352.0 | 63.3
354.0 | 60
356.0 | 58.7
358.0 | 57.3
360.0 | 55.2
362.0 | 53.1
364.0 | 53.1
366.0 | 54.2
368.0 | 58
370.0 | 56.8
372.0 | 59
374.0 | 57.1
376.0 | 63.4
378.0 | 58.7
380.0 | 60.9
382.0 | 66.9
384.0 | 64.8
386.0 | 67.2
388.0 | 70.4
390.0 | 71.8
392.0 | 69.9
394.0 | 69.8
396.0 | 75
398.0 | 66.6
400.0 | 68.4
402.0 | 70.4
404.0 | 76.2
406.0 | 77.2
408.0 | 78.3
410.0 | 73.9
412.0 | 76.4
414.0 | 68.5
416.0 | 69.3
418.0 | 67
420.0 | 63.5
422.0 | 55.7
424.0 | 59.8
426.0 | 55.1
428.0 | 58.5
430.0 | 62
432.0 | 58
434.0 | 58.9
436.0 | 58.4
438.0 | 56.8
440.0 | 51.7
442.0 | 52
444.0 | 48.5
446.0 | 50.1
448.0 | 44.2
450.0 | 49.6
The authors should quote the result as 1.44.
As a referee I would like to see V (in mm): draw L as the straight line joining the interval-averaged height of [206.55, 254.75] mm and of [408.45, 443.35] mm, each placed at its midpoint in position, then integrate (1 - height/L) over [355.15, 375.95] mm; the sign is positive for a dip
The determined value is 0.9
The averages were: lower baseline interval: 53.2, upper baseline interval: 61.6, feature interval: 56.6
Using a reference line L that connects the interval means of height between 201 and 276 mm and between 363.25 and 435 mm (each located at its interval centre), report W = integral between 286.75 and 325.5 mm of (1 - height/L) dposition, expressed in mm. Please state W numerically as 4.4 mm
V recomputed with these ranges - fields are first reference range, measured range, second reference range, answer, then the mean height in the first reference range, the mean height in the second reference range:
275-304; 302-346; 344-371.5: 2.3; 52.5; 57.5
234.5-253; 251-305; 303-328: 0.7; 54.7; 49.3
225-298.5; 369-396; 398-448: -2.0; 52.5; 62.8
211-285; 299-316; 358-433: 2.4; 52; 64.5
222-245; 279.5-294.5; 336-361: 0.9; 55.3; 58.3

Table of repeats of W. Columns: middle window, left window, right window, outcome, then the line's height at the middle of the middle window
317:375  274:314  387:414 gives 5.2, 61.5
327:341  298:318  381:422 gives -0.2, 54.9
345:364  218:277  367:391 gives 0.9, 60.9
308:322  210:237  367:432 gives 2.9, 59.7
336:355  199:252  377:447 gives 0.5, 60.2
